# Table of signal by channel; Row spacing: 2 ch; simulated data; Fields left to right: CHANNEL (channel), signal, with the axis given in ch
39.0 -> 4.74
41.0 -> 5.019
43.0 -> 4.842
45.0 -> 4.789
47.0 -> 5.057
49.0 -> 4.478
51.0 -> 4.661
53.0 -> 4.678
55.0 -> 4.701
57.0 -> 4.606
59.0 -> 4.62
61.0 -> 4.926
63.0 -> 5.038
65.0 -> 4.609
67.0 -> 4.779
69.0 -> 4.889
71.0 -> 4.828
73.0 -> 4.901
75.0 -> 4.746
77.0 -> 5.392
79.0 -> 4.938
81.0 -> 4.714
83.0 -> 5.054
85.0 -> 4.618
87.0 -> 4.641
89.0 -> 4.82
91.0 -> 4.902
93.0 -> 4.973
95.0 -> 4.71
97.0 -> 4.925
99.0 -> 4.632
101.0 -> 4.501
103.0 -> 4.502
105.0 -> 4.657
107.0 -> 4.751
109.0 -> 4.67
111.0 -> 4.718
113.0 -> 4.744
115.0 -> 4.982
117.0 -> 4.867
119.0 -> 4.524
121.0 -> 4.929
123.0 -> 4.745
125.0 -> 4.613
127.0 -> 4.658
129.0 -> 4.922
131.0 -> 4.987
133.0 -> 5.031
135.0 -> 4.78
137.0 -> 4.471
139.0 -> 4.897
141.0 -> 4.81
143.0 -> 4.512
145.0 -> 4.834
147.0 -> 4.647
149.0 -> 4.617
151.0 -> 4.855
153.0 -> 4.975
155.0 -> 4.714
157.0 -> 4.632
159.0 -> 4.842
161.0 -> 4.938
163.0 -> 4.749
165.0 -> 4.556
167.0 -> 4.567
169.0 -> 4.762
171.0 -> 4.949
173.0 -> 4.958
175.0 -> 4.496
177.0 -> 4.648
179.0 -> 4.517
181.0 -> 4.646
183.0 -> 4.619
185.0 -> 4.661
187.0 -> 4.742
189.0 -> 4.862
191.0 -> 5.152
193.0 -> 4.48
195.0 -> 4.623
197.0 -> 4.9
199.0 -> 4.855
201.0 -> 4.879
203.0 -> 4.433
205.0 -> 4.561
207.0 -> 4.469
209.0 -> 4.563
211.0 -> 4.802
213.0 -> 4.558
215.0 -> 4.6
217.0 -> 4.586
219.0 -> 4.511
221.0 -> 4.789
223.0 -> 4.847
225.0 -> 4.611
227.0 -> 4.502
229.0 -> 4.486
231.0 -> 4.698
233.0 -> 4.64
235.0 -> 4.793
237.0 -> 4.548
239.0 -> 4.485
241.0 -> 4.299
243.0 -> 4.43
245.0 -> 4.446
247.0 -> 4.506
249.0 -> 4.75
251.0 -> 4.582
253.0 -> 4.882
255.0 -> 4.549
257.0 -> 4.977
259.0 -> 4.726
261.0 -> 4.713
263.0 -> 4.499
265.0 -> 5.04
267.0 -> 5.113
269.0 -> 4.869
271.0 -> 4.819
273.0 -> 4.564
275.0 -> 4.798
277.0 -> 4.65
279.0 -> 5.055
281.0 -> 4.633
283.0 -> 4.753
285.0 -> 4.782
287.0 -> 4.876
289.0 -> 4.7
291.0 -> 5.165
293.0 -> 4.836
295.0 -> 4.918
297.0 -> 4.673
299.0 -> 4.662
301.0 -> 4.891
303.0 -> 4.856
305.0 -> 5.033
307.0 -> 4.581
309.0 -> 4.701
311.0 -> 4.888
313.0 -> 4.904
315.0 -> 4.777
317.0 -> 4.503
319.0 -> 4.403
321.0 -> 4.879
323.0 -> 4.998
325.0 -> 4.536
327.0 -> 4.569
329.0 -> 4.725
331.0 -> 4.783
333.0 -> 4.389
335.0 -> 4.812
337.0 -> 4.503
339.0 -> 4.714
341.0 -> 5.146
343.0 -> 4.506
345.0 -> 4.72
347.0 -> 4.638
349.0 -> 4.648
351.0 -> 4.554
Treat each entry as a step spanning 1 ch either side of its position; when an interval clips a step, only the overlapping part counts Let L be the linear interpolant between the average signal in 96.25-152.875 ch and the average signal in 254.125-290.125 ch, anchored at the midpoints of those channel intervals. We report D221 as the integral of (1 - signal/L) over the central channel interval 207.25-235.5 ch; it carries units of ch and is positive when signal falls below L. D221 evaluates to 0.8 ch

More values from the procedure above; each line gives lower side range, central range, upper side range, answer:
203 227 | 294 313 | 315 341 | -0.6 ch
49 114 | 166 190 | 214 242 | -0.2 ch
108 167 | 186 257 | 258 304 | 2.1 ch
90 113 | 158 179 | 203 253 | -0.4 ch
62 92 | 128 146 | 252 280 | 0.1 ch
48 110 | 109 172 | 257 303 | 0.2 ch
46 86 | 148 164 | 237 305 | 0.0 ch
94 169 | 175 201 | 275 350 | 0.1 ch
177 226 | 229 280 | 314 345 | -0.1 ch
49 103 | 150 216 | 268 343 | 0.9 ch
